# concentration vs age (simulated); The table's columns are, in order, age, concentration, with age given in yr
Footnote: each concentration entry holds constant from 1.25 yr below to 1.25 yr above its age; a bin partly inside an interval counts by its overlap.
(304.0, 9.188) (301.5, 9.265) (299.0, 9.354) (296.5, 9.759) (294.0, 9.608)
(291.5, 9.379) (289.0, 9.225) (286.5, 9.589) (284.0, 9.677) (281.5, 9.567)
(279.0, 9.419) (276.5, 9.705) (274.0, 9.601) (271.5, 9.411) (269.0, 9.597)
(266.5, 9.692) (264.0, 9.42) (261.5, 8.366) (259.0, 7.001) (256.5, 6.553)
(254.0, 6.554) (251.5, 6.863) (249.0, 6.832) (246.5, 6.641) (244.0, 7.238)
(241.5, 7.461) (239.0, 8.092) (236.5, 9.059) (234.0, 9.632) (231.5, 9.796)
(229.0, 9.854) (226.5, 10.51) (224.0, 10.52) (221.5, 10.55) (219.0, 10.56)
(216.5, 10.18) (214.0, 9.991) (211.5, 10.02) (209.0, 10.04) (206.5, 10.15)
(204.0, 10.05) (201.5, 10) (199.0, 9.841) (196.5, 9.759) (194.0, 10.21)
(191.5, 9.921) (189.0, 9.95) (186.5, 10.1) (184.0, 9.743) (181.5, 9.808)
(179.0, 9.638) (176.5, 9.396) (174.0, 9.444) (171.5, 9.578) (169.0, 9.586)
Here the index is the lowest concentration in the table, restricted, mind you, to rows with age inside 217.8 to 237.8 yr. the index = 9.059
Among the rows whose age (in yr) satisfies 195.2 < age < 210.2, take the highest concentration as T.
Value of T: 10.15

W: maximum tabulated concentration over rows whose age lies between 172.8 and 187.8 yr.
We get 10.1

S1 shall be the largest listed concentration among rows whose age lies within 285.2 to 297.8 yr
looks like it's 9.759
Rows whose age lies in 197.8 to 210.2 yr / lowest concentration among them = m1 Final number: 9.841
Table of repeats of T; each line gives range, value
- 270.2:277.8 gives 9.705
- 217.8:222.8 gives 10.56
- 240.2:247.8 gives 7.461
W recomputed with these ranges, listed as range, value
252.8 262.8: 8.366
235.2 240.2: 9.059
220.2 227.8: 10.55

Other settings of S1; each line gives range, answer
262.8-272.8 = 9.692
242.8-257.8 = 7.238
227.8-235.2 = 9.854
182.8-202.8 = 10.21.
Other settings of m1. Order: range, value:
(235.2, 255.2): 6.554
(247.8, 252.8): 6.832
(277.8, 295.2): 9.225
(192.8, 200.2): 9.759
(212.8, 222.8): 9.991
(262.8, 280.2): 9.411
